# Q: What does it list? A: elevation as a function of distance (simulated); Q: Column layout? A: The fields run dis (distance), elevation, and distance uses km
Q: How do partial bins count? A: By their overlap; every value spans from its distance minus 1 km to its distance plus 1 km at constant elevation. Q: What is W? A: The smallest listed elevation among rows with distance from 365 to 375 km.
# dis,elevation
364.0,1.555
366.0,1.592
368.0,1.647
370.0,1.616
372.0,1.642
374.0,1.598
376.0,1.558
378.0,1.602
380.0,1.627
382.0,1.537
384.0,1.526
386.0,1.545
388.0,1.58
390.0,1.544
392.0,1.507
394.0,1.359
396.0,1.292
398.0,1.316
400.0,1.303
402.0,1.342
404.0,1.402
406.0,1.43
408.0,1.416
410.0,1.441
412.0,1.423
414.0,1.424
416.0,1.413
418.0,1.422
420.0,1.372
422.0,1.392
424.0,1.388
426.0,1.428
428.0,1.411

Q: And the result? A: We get 1.592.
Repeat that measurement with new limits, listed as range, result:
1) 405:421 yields 1.372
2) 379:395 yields 1.359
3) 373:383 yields 1.537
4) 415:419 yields 1.413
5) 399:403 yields 1.303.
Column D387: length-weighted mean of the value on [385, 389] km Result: 1.56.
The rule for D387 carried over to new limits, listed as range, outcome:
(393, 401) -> 1.32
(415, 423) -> 1.4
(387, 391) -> 1.56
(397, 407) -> 1.36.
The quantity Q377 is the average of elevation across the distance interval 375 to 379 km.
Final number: 1.58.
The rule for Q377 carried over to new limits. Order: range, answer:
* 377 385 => 1.57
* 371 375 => 1.62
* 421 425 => 1.39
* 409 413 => 1.43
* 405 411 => 1.43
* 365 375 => 1.62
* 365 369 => 1.62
